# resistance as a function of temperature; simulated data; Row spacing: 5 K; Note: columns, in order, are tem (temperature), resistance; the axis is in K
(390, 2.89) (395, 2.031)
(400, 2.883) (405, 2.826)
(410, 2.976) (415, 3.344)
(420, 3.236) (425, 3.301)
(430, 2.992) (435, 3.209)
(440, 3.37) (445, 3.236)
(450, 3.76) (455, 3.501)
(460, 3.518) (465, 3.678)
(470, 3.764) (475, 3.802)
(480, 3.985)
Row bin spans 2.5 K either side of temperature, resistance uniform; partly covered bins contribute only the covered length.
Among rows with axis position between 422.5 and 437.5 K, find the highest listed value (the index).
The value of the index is 3.301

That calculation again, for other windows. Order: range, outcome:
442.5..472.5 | 3.764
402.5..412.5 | 2.976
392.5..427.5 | 3.344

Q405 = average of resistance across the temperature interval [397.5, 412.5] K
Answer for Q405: 2.9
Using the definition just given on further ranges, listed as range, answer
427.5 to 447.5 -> 3.2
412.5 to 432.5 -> 3.22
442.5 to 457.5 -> 3.5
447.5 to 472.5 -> 3.64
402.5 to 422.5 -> 3.1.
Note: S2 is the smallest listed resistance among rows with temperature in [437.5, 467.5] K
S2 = 3.236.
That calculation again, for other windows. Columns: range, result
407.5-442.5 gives 2.976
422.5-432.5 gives 2.992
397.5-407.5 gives 2.826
